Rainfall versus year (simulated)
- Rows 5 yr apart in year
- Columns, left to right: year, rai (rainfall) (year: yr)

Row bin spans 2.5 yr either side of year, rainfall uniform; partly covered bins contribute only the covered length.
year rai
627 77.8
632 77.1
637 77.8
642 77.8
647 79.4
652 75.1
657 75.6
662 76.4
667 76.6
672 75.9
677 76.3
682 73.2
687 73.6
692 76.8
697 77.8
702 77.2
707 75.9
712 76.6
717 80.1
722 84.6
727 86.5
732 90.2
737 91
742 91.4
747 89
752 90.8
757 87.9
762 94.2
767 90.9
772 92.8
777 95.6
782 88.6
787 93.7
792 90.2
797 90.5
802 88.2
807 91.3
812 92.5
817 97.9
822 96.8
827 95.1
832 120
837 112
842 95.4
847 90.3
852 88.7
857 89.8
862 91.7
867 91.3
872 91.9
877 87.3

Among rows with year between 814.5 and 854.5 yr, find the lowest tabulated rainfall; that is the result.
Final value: 88.7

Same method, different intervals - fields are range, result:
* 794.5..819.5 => 88.2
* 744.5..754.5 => 89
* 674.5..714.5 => 73.2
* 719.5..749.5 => 84.6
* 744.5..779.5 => 87.9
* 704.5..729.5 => 75.9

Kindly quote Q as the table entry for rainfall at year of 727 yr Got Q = 86.5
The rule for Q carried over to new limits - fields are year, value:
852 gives 88.7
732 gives 90.2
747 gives 89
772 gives 92.8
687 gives 73.6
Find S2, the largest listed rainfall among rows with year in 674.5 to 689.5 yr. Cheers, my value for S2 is 76.3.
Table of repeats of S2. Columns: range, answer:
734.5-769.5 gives 94.2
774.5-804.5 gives 95.6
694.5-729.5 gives 86.5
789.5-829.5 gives 97.9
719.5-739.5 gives 91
